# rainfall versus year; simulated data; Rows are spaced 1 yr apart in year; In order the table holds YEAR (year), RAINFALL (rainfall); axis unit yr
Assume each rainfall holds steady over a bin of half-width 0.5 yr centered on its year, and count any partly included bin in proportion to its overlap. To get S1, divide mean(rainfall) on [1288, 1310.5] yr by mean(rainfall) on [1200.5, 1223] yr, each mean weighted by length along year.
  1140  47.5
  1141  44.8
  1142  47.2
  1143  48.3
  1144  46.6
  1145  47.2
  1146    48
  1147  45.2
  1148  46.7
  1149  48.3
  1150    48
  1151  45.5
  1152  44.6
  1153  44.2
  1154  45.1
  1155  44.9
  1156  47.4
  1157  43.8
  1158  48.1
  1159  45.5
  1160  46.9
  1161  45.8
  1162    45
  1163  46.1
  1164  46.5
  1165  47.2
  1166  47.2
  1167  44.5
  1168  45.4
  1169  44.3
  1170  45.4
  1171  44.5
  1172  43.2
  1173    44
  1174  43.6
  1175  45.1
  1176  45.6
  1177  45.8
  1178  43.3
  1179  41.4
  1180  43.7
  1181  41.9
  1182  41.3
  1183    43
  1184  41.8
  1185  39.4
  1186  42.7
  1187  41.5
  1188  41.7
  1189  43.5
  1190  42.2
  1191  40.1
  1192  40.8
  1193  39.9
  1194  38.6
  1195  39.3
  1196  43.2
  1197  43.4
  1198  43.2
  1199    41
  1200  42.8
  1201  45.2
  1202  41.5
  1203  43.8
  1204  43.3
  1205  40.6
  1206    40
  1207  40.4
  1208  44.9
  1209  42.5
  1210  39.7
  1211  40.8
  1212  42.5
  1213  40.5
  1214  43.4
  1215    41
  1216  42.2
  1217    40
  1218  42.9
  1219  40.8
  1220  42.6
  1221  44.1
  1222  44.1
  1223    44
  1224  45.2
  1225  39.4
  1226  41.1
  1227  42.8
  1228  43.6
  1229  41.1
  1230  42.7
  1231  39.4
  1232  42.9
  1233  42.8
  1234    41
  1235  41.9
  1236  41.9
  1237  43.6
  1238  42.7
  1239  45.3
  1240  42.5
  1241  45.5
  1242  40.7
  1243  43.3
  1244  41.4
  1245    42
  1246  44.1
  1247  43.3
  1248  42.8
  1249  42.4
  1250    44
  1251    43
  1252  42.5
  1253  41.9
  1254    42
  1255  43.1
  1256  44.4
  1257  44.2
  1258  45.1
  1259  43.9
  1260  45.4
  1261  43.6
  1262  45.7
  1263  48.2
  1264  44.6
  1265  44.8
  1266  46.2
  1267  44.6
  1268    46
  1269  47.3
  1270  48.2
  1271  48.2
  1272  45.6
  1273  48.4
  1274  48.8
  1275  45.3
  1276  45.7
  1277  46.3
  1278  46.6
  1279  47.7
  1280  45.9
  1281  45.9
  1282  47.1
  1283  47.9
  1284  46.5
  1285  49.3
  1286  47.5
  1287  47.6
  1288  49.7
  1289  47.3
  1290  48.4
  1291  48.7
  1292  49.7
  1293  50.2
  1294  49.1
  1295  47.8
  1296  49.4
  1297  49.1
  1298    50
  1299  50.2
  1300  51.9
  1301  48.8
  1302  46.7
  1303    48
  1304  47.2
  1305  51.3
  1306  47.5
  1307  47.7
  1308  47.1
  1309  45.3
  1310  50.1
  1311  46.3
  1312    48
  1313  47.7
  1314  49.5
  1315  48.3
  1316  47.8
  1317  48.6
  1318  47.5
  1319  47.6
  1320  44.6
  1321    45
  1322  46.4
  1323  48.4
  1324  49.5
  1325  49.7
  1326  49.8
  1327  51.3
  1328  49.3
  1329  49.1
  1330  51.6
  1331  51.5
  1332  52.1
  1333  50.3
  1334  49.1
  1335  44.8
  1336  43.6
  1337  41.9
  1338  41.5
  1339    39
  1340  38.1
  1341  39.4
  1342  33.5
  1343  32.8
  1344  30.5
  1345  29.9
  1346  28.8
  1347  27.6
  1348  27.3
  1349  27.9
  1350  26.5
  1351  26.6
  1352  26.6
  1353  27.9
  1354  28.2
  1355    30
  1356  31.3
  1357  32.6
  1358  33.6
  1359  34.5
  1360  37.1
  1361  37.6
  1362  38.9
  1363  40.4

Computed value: 1.16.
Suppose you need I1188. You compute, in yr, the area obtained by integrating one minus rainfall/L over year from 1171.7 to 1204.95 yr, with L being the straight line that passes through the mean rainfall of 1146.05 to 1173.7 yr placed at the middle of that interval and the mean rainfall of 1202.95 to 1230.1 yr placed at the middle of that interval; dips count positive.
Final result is 1.1 yr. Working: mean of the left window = 45.7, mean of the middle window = 42.4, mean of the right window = 42.1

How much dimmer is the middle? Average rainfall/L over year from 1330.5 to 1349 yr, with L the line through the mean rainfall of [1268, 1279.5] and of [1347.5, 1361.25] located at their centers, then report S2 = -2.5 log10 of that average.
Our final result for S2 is -0.152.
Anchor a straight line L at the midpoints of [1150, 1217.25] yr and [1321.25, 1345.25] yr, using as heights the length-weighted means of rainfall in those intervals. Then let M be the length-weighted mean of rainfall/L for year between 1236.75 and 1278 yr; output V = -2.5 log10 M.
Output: -0.02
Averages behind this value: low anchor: 43.3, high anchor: 44.5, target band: 44.6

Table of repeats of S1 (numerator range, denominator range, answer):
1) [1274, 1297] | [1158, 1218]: 1.11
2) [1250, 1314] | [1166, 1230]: 1.10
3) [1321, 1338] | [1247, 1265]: 1.10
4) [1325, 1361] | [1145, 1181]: 0.83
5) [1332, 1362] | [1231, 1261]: 0.81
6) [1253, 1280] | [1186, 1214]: 1.09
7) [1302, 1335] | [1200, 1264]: 1.13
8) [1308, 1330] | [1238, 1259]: 1.11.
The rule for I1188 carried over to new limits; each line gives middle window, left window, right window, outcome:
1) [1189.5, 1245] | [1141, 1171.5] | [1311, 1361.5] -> 2.6 yr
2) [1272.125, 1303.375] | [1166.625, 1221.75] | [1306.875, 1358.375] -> -4.8 yr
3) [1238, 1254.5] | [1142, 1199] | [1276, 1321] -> 1.3 yr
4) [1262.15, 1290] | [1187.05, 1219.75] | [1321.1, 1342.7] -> -1.7 yr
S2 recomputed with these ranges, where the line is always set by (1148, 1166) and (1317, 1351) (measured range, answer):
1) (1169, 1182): 0.04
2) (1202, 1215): 0.08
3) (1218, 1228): 0.04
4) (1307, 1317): -0.13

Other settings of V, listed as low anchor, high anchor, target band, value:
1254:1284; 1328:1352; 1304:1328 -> -0.17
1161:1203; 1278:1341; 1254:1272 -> 0.02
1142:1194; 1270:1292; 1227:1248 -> 0.09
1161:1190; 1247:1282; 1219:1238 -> 0.06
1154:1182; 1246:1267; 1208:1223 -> 0.06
